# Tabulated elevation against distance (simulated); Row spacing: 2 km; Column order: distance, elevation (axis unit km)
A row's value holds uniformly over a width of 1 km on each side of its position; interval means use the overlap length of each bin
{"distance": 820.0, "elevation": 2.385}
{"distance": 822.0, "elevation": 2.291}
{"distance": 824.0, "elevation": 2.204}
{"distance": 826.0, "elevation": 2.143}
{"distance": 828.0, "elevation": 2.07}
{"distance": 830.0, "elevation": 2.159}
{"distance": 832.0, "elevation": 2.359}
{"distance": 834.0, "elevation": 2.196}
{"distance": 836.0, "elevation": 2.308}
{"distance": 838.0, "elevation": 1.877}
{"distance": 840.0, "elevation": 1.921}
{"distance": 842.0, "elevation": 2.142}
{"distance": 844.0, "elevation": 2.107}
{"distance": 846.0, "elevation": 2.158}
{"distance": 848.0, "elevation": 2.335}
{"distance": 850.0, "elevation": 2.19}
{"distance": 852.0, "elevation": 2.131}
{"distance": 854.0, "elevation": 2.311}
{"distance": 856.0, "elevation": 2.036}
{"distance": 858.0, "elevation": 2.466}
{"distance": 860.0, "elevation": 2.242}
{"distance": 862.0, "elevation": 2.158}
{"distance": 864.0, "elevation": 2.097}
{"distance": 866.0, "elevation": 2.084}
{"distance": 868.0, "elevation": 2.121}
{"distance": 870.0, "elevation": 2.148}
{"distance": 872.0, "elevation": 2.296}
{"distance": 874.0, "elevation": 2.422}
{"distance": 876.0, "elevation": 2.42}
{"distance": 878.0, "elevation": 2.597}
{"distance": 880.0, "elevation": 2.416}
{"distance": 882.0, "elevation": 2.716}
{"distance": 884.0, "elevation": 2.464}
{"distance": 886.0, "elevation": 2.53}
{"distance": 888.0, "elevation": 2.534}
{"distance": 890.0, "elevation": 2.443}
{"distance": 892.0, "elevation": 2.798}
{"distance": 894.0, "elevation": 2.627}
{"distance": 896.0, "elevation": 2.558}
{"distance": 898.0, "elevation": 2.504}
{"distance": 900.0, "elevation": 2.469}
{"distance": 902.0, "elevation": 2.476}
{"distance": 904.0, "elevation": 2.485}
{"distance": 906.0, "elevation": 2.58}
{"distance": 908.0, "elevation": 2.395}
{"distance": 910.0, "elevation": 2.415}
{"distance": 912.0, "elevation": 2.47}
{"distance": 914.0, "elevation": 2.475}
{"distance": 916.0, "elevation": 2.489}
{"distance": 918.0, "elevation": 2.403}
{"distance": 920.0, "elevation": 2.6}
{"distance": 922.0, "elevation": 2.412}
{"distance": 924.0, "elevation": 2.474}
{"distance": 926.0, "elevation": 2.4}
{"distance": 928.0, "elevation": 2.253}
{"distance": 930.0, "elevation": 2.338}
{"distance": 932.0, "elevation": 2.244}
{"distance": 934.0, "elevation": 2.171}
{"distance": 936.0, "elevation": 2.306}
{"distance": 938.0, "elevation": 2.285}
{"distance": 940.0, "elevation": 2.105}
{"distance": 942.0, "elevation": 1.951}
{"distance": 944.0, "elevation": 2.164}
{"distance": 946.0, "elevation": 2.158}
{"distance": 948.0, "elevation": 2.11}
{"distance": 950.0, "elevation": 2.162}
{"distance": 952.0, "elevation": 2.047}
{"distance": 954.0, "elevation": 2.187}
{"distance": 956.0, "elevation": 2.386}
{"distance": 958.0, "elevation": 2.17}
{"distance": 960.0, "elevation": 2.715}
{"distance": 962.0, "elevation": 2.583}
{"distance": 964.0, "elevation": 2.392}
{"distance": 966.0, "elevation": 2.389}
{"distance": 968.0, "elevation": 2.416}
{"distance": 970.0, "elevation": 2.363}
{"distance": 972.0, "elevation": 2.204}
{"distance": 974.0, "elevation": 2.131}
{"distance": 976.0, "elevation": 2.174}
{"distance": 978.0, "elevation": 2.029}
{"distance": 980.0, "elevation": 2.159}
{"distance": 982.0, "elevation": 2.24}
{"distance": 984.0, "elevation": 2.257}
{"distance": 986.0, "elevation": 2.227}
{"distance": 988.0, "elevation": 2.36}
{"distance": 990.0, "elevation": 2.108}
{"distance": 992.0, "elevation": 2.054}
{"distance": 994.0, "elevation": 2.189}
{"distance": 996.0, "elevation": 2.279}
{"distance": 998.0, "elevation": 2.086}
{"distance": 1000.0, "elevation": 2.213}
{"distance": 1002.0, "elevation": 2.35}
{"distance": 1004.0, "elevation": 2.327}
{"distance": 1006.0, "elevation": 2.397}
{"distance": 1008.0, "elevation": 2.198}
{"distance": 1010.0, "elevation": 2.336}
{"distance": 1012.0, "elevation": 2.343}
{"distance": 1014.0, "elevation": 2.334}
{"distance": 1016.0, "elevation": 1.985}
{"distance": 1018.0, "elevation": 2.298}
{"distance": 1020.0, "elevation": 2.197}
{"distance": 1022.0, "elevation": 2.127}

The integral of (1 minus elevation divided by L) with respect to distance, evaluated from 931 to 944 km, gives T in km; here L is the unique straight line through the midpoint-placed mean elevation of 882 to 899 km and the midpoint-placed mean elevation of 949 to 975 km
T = 1.2 km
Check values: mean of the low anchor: 2.57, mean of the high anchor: 2.32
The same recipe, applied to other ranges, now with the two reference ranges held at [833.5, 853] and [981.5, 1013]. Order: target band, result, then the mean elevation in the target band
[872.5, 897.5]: -4.3 km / 2.54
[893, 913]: -2.9 km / 2.5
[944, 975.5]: -1.0 km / 2.29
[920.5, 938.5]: -1.1 km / 2.33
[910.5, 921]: -1.4 km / 2.48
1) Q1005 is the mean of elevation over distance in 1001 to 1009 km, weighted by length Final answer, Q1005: 2.32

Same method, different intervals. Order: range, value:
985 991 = 2.23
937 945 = 2.13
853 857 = 2.17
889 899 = 2.59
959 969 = 2.5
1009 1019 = 2.26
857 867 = 2.21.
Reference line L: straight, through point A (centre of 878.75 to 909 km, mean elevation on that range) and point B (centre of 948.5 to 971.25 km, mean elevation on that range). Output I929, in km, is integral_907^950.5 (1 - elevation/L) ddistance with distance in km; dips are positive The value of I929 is 2.2 km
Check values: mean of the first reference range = 2.53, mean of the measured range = 2.31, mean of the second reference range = 2.34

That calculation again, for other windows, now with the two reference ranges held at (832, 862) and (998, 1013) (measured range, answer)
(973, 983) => 0.56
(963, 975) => -0.26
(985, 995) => 0.42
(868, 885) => -1.67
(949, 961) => -0.11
